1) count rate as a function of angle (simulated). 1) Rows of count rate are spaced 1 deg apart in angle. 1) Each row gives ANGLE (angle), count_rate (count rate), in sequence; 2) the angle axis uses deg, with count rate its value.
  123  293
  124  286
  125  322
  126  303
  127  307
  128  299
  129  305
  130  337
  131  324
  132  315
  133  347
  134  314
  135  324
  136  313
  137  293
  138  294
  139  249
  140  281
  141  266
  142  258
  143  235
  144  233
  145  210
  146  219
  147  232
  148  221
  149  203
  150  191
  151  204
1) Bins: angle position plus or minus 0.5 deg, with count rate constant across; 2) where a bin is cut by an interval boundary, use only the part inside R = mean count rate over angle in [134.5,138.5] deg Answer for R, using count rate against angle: 306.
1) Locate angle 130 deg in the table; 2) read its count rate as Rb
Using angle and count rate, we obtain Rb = 337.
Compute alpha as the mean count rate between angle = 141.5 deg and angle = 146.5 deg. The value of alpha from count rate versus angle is 231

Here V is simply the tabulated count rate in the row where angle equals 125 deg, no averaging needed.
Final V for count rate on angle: 322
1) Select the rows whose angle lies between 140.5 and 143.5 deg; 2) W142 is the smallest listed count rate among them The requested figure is 235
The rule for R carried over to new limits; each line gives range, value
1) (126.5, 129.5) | 304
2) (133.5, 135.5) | 319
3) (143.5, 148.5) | 223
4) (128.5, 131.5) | 322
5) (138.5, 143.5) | 258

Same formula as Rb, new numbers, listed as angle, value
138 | 294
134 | 314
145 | 210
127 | 307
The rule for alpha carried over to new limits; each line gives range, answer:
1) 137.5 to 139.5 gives 272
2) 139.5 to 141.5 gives 274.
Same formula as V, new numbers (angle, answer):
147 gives 232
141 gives 266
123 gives 293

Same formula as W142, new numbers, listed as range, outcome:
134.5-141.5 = 249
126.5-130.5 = 299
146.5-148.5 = 221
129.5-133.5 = 315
